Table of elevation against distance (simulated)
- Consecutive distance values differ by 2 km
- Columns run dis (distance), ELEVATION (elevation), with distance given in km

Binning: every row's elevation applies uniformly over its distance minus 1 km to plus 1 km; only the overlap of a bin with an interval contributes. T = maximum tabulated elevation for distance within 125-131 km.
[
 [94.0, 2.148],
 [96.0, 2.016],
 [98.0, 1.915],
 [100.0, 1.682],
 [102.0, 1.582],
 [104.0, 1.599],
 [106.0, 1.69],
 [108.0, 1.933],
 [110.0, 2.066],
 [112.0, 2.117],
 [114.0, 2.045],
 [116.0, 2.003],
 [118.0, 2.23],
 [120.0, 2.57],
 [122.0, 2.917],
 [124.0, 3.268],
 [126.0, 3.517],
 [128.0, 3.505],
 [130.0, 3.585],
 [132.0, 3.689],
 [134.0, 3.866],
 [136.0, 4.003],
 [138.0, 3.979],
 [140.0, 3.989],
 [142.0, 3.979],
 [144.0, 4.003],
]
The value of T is 3.585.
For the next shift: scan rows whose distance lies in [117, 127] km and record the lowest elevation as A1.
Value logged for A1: 2.23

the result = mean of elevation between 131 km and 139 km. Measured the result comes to 3.88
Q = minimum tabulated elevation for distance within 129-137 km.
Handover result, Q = 3.585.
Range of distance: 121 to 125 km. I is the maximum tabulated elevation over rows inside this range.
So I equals 3.268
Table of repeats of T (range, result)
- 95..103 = 2.016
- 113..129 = 3.517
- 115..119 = 2.23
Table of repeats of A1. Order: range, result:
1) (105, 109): 1.69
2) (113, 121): 2.003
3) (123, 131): 3.268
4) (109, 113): 2.066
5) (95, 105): 1.582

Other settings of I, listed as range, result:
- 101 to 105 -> 1.599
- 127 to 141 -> 4.003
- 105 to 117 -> 2.117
